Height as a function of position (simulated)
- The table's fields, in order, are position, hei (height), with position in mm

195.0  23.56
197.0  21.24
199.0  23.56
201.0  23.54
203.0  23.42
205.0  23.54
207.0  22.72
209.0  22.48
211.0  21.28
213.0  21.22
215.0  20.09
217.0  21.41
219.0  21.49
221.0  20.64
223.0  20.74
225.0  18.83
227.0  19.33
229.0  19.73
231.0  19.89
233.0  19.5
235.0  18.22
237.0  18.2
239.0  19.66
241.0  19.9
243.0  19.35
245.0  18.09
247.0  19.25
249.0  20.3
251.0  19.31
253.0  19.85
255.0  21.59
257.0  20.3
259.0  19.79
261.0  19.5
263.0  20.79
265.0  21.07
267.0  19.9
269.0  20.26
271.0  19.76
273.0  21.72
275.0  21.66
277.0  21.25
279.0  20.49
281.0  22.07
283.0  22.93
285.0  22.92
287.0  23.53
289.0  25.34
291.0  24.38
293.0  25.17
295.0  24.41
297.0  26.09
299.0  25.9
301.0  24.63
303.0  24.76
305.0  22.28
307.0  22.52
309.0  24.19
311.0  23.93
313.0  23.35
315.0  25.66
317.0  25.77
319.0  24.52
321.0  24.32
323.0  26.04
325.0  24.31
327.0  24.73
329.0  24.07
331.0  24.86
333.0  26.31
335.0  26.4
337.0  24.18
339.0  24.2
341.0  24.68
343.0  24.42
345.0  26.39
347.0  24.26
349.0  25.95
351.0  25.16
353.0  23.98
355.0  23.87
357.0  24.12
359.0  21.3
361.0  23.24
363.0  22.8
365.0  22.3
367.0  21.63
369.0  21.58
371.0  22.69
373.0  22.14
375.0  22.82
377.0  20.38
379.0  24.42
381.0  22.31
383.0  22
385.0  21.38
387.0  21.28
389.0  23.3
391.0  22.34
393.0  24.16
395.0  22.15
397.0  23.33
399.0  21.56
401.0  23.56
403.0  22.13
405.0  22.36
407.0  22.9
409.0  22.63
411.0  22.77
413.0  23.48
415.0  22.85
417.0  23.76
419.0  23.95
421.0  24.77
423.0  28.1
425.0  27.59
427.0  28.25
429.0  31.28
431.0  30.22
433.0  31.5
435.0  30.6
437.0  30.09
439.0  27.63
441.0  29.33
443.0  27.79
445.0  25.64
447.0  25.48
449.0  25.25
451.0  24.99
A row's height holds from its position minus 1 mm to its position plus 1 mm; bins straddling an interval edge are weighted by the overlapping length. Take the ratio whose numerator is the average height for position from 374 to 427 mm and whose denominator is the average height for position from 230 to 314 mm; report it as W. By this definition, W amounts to 1.1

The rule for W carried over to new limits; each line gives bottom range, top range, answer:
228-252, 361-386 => 1.15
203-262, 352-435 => 1.18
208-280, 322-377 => 1.19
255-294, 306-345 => 1.14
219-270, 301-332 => 1.23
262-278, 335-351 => 1.20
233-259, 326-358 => 1.27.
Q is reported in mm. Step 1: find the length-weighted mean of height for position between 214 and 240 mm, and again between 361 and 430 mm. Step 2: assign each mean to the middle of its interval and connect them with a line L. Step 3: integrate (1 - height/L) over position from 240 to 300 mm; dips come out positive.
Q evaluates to -2.3 mm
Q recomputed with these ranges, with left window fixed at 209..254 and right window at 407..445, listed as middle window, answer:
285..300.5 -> -1.9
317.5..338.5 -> -1.5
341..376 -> 1.4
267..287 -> 0.1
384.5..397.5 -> 1.5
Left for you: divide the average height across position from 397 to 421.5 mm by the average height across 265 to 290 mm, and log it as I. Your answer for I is 1.06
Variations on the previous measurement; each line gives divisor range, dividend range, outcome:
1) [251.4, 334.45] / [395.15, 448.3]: 1.12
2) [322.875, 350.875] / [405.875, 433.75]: 1.04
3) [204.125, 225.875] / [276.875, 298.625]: 1.11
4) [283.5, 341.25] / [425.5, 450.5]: 1.16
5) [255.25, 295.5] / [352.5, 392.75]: 1.03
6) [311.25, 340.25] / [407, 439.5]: 1.07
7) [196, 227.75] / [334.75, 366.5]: 1.12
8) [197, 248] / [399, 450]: 1.26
